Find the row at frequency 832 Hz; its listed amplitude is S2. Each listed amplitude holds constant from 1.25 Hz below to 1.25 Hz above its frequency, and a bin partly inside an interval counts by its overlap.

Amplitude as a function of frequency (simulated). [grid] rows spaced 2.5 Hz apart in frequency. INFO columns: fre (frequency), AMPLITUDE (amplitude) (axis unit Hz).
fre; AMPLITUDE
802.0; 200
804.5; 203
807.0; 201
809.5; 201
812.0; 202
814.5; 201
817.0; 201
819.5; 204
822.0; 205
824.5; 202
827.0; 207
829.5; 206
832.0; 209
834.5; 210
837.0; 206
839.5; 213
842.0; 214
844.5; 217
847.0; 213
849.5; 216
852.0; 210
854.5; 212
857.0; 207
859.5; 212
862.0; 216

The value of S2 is 209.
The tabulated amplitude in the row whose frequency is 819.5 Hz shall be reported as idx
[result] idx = 204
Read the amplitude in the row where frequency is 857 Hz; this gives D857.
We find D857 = 207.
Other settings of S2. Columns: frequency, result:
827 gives 207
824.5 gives 202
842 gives 214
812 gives 202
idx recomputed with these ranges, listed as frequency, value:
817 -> 201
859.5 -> 212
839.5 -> 213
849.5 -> 216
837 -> 206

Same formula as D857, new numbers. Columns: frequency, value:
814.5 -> 201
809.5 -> 201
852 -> 210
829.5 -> 206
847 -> 213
